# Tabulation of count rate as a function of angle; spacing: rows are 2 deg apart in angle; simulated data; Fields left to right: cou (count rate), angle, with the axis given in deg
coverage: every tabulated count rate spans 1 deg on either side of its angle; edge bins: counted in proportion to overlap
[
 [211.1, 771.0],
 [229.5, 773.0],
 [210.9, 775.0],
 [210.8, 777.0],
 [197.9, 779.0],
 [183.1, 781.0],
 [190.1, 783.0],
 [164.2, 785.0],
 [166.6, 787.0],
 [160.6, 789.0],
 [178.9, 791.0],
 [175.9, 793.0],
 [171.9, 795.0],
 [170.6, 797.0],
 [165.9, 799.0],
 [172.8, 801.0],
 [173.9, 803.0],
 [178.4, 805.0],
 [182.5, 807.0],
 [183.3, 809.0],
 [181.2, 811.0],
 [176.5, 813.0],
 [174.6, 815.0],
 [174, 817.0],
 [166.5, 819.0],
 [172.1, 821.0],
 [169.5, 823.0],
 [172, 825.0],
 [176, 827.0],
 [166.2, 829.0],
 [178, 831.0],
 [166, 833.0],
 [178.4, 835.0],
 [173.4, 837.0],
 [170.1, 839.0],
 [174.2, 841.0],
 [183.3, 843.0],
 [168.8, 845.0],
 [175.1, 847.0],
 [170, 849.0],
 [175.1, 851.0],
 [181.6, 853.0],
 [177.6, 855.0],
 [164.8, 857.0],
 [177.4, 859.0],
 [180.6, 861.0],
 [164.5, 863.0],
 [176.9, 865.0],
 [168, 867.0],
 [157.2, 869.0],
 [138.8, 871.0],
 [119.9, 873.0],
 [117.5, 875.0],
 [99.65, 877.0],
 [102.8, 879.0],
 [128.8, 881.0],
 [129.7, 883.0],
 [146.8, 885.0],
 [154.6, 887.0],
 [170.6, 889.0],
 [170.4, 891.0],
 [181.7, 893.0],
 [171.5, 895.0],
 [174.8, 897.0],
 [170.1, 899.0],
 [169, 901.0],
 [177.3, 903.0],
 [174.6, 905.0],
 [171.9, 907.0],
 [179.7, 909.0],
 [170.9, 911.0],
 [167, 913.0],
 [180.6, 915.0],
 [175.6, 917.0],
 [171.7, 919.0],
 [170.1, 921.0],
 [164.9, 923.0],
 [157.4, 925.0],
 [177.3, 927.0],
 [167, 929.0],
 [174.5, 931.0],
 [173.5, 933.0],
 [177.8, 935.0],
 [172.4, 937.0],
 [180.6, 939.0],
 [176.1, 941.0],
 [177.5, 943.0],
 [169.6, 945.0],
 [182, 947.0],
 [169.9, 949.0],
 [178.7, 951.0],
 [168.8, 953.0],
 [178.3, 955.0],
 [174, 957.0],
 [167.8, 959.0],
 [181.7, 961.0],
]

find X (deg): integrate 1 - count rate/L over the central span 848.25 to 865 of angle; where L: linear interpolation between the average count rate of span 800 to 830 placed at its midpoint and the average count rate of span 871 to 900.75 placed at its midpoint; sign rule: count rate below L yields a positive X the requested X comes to -1.7 deg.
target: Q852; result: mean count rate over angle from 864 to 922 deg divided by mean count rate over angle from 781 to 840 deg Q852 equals 0.91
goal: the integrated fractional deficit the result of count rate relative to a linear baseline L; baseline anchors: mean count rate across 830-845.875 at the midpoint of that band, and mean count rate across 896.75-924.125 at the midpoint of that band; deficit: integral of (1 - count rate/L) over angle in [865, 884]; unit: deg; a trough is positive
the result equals 4.6 deg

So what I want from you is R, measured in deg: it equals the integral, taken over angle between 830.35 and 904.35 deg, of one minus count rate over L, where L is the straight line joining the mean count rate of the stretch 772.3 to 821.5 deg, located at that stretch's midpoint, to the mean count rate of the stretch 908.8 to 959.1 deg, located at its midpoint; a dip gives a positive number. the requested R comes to 6.3 deg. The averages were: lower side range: 180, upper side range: 173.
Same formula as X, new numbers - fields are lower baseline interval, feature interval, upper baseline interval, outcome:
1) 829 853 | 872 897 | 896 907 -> 4.4 deg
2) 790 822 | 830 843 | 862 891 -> -1.1 deg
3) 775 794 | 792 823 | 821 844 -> 0.6 deg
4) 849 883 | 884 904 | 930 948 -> -0.9 deg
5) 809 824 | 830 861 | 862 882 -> -4.0 deg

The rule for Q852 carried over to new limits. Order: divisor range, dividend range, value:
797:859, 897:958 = 1.00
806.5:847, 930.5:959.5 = 1.00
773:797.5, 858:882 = 0.78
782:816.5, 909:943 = 0.99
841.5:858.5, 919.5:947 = 0.99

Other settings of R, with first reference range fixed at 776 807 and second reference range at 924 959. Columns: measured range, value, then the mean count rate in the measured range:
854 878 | 3.02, 154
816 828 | 0.35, 172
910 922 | 0.12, 173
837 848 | 0.13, 174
